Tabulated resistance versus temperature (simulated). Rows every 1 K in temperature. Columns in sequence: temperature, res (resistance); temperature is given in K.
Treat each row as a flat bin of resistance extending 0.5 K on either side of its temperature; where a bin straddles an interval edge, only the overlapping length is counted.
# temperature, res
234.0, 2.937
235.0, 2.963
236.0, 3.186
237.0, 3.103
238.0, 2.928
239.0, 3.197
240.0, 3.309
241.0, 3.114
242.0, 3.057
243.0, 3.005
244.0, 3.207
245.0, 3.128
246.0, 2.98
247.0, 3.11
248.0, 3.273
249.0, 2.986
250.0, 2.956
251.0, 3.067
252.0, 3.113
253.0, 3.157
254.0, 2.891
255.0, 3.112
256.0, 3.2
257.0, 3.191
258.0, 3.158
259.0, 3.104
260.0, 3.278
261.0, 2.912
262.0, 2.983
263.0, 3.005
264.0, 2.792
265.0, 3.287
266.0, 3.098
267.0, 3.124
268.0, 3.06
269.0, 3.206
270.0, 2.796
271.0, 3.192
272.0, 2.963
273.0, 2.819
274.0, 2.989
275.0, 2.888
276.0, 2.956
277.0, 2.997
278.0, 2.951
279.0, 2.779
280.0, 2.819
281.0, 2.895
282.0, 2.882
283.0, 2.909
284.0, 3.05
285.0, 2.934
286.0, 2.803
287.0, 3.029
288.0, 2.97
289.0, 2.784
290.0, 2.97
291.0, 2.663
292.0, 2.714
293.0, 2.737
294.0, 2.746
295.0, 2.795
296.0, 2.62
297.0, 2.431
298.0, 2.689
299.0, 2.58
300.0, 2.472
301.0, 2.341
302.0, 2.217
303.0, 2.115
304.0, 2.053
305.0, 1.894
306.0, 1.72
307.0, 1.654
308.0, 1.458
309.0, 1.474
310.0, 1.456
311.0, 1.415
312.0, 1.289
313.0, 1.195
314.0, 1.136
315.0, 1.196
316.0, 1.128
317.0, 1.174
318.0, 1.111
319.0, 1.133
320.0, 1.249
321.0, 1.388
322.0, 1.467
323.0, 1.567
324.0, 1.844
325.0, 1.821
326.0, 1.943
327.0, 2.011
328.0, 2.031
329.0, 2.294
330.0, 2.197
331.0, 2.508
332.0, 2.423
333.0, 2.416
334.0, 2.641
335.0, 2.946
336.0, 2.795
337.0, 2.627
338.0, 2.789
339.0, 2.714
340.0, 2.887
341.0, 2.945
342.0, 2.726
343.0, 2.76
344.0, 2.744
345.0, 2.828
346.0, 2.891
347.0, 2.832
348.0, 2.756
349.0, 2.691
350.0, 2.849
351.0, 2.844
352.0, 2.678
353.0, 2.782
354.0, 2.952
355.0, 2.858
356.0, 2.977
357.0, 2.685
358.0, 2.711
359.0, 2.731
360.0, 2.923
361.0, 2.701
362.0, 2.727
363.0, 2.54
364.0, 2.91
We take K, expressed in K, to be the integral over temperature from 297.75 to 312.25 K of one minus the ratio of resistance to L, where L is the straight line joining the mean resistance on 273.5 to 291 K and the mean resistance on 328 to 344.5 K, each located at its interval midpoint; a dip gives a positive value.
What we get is 4.6 K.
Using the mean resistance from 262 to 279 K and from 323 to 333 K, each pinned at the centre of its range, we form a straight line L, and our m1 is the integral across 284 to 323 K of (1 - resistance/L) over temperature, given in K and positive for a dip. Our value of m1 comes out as 7.6 K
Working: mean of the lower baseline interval 3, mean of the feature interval 2.04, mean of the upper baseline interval 2.11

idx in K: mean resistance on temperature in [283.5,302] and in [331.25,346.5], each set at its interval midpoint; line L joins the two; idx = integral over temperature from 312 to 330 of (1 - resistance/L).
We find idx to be 8.0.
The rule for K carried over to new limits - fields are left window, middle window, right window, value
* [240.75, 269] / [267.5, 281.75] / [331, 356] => 0.3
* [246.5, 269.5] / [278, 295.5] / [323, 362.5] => 0.4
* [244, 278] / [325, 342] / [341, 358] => 2.1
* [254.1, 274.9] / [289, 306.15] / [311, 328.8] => -3.0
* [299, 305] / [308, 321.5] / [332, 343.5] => 6.4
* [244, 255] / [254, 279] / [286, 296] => -0.6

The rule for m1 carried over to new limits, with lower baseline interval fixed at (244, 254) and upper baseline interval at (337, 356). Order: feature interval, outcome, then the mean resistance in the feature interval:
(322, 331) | 2.82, 1.97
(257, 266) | -0.08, 3.07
